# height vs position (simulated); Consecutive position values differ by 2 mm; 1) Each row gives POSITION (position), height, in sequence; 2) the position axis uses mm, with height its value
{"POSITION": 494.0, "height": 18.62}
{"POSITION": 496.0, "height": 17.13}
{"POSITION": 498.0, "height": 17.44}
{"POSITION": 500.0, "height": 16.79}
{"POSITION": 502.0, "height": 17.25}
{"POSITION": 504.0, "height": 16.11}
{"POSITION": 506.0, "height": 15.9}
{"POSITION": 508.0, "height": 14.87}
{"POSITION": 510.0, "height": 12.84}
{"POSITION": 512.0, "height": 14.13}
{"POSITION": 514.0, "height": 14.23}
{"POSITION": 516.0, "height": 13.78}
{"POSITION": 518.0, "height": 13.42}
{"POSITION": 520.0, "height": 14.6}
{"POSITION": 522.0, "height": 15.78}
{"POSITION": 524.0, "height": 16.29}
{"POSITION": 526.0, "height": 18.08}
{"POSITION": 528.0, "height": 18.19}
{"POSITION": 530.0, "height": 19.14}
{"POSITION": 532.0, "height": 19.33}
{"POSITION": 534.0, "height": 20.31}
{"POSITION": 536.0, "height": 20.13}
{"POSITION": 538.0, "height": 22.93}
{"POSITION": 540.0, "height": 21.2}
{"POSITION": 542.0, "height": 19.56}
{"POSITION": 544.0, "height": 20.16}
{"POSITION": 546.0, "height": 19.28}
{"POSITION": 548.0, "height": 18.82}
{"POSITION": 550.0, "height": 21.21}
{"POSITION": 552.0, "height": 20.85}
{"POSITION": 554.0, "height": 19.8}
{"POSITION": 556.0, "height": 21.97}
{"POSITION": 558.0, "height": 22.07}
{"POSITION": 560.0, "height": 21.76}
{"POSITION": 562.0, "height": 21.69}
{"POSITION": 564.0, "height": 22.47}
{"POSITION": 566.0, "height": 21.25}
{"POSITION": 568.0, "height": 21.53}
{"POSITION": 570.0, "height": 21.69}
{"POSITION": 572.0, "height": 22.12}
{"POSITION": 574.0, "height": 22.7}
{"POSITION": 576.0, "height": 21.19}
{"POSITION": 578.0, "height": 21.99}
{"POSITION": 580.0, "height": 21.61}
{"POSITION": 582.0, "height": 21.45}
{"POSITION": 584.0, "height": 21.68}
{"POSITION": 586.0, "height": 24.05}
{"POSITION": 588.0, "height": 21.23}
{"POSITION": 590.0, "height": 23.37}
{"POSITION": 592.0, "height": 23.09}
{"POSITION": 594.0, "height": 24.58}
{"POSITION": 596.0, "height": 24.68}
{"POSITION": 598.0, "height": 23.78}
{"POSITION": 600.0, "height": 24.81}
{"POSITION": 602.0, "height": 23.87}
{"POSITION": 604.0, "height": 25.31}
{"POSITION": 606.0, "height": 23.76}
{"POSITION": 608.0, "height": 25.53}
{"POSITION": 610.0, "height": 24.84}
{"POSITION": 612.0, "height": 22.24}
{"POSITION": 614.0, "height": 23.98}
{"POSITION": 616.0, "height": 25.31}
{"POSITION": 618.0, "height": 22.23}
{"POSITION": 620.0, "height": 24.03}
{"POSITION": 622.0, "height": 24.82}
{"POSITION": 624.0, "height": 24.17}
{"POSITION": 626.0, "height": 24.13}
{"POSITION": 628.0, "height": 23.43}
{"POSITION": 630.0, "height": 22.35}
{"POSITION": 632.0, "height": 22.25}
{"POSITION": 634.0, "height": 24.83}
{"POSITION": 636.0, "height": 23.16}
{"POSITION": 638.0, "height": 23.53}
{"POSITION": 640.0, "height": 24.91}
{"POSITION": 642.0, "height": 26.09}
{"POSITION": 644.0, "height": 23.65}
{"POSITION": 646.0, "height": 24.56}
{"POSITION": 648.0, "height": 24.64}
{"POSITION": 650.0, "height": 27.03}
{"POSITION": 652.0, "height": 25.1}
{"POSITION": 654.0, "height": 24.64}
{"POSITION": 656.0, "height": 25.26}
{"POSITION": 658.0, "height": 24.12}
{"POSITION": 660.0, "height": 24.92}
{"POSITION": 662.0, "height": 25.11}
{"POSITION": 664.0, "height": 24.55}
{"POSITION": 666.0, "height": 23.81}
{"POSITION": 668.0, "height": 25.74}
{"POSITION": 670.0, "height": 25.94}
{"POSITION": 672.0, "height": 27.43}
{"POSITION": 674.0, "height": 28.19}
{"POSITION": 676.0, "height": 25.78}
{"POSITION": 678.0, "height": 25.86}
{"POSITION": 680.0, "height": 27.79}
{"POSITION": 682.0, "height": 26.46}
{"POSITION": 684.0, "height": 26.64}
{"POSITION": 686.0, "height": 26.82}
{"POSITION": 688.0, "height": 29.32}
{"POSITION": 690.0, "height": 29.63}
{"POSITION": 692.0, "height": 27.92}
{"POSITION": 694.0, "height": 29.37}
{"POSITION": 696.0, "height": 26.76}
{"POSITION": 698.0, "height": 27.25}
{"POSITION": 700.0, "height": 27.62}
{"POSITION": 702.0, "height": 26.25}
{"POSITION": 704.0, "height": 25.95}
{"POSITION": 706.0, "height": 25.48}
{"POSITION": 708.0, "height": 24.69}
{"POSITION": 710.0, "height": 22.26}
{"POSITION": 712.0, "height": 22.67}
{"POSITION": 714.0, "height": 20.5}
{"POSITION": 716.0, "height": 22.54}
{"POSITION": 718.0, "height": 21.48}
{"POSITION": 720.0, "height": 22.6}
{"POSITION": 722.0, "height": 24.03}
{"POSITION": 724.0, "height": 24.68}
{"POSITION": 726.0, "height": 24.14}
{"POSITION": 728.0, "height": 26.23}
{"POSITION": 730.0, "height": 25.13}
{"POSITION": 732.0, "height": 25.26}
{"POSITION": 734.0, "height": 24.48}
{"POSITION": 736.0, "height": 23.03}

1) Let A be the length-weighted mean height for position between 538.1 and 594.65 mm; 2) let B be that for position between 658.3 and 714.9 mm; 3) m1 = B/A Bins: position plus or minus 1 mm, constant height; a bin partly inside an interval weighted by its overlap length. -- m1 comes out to 1.2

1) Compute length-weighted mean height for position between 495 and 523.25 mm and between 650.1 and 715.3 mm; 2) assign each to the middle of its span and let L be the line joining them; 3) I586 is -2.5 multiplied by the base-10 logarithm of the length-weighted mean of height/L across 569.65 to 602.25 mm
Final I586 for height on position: -0.14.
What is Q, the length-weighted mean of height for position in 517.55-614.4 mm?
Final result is 21.4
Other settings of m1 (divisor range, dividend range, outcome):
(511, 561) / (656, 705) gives 1.42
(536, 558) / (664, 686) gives 1.28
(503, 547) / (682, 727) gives 1.47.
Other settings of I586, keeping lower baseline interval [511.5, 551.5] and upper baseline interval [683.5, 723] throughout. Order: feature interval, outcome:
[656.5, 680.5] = -0.08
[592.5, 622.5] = -0.14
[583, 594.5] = -0.12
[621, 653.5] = -0.08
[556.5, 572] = -0.12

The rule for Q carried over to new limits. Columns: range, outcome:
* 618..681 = 24.9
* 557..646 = 23.3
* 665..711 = 26.7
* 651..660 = 24.8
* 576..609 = 23.4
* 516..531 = 16.3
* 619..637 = 23.7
